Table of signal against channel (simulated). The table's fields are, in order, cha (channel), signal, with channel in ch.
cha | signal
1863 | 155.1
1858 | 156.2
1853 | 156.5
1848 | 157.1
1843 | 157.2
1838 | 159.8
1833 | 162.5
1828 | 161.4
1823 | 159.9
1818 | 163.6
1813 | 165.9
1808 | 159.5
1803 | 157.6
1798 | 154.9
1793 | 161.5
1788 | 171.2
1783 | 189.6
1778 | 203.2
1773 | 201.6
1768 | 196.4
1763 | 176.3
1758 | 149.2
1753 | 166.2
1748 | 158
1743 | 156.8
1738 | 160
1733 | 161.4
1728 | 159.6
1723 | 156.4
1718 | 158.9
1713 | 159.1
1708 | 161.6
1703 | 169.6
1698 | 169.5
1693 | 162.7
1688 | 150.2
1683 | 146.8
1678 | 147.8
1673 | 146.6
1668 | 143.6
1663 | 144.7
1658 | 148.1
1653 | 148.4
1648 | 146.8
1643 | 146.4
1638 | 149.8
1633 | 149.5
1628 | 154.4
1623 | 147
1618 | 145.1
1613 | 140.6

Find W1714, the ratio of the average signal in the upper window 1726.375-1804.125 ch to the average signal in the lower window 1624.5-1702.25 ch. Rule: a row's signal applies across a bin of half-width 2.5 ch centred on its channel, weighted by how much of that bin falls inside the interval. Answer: 1.13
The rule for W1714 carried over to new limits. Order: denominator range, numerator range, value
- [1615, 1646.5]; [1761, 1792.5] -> 1.27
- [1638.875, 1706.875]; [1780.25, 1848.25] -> 1.08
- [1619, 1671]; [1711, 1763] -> 1.08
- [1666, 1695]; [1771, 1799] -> 1.21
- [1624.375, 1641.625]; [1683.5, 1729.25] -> 1.06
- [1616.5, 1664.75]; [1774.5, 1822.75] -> 1.15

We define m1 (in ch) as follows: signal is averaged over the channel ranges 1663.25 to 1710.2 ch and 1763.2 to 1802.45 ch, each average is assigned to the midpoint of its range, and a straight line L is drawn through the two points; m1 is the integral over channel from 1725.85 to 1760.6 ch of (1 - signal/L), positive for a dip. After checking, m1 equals 2.3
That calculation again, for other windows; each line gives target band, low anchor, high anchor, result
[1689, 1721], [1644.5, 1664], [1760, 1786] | 0.7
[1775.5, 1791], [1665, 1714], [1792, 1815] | -2.8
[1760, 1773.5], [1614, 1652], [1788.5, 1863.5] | -2.8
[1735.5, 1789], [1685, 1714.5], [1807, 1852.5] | -4.7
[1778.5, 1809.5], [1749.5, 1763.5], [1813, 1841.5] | -1.3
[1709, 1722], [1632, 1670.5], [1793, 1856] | -0.6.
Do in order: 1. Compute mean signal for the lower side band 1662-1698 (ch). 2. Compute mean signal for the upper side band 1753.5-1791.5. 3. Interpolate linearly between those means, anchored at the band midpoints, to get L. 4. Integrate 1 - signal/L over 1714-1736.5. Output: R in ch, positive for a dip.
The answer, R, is 0.9 ch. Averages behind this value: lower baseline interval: 151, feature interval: 159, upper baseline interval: 182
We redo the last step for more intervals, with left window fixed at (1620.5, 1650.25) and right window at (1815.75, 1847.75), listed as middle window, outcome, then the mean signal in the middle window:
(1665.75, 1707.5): -0.82 ch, 155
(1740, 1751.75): -0.23 ch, 158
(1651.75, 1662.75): 0.20 ch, 148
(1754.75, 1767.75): -1.03 ch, 169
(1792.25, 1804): 0.07 ch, 158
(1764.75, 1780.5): -4.24 ch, 199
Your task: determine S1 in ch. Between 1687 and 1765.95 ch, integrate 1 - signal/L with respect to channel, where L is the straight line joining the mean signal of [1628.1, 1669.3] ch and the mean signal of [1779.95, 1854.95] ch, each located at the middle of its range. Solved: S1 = -3.4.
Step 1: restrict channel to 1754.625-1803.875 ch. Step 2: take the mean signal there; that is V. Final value 177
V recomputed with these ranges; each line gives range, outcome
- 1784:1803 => 164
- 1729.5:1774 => 168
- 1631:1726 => 153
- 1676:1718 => 159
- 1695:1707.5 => 168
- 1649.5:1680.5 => 147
